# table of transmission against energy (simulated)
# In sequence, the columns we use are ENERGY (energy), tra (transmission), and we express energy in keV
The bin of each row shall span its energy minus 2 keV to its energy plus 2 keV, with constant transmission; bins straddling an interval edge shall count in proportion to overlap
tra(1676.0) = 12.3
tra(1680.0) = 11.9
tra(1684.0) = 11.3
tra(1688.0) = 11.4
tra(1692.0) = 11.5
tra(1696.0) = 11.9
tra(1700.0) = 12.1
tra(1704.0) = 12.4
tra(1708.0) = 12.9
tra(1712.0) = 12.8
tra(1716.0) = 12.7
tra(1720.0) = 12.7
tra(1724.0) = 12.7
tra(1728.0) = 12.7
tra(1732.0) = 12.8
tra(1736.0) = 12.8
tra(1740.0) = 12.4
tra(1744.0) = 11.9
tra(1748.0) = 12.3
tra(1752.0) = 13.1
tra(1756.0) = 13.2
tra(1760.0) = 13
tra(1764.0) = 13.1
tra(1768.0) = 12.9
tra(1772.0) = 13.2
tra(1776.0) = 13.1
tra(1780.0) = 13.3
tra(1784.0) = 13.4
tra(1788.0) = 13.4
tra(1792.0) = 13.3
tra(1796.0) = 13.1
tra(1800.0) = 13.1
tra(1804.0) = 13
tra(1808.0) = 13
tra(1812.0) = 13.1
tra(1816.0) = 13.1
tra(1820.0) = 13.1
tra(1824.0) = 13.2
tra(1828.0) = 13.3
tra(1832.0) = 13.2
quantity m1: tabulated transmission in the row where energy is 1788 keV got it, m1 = 13.4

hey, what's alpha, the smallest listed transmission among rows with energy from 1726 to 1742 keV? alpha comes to 12.4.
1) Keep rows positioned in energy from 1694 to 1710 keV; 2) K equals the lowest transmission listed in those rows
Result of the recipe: 11.9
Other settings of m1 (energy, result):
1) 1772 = 13.2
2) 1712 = 12.8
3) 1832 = 13.2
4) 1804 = 13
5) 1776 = 13.1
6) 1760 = 13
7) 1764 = 13.1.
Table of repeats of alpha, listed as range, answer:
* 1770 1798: 13.1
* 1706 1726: 12.7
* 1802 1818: 13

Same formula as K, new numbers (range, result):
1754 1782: 12.9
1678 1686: 11.3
